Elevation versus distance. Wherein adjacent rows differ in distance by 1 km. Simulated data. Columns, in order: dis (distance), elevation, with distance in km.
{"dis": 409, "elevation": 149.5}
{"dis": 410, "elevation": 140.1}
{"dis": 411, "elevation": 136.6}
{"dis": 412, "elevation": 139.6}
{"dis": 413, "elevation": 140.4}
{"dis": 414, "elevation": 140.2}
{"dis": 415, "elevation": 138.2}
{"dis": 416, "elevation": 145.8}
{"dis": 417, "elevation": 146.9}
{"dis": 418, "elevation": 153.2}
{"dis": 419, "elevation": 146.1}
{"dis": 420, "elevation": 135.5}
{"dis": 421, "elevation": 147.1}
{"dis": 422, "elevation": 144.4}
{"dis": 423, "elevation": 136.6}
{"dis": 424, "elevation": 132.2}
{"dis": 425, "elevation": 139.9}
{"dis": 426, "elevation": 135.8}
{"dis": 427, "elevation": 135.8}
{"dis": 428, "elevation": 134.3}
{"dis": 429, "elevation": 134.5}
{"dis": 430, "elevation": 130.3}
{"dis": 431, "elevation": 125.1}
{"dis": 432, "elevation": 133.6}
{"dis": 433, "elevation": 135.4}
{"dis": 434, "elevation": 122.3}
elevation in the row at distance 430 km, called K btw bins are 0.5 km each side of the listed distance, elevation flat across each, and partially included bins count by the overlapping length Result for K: 130.3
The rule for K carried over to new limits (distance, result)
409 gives 149.5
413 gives 140.4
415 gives 138.2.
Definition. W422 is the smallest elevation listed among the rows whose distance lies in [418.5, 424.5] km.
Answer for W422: 132.2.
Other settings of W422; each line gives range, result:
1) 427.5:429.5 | 134.3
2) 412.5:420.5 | 135.5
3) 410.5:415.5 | 136.6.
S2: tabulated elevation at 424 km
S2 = 132.2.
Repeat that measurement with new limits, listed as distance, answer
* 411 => 136.6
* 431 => 125.1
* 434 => 122.3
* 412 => 139.6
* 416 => 145.8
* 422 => 144.4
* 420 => 135.5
